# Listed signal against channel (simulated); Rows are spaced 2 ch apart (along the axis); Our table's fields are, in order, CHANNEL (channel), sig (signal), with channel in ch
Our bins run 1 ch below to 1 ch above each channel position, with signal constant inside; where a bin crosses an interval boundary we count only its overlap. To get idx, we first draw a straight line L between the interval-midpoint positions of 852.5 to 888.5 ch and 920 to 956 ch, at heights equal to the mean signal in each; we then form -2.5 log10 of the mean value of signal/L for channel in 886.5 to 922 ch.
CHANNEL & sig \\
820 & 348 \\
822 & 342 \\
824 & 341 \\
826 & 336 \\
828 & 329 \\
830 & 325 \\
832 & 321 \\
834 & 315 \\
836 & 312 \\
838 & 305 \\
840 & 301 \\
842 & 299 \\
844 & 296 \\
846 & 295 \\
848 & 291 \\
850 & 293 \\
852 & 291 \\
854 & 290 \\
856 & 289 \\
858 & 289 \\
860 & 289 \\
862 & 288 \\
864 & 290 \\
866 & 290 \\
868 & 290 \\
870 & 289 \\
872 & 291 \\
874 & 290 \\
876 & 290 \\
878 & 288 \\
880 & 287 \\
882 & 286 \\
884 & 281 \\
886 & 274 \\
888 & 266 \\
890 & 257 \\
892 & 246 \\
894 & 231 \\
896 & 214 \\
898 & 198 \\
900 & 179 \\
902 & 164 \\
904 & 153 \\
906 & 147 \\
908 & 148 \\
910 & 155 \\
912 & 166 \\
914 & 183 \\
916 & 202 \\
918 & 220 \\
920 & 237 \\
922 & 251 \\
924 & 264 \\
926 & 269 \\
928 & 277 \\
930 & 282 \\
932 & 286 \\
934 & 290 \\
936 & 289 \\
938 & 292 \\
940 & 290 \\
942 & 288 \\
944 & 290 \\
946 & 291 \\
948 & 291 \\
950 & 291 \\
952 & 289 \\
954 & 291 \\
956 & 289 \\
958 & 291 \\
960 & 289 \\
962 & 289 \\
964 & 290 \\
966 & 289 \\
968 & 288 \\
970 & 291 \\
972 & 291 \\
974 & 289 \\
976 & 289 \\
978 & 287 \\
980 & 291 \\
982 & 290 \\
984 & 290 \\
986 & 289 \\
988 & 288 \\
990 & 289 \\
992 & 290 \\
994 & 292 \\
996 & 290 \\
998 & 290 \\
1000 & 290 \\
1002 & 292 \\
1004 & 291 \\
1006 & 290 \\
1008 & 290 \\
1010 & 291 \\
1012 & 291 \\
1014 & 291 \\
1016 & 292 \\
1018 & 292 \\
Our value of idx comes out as 0.38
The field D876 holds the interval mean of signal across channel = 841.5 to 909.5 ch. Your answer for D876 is 260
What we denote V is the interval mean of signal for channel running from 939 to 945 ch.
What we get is 289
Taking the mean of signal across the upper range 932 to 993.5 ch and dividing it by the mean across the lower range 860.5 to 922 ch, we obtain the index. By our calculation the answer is 1.2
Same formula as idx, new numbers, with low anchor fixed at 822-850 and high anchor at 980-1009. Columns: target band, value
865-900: 0.15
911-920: 0.46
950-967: 0.02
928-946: 0.04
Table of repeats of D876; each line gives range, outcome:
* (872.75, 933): 233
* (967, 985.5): 290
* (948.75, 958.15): 290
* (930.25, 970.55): 290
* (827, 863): 301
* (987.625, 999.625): 290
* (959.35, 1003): 290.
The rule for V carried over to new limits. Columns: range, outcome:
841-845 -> 298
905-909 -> 148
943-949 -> 291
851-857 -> 290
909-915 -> 168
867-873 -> 290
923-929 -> 270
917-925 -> 243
